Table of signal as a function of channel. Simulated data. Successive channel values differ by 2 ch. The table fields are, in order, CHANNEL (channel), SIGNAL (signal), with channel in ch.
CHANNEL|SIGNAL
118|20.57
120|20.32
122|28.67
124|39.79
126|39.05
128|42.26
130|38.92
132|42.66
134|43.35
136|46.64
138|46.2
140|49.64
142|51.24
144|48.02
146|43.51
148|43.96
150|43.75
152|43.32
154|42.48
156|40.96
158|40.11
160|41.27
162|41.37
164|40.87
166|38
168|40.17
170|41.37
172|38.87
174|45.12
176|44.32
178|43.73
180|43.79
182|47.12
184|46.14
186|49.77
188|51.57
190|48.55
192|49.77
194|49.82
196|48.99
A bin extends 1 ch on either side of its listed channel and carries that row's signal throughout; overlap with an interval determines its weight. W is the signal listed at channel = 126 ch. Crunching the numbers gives 39.05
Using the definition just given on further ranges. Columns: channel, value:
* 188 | 51.57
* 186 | 49.77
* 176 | 44.32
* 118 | 20.57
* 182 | 47.12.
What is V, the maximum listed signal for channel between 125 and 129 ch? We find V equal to 42.26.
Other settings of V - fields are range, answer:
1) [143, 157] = 48.02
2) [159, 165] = 41.37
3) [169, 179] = 45.12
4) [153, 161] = 42.48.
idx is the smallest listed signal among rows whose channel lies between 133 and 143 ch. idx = 43.35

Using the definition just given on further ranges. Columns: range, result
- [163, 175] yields 38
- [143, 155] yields 42.48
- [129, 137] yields 38.92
